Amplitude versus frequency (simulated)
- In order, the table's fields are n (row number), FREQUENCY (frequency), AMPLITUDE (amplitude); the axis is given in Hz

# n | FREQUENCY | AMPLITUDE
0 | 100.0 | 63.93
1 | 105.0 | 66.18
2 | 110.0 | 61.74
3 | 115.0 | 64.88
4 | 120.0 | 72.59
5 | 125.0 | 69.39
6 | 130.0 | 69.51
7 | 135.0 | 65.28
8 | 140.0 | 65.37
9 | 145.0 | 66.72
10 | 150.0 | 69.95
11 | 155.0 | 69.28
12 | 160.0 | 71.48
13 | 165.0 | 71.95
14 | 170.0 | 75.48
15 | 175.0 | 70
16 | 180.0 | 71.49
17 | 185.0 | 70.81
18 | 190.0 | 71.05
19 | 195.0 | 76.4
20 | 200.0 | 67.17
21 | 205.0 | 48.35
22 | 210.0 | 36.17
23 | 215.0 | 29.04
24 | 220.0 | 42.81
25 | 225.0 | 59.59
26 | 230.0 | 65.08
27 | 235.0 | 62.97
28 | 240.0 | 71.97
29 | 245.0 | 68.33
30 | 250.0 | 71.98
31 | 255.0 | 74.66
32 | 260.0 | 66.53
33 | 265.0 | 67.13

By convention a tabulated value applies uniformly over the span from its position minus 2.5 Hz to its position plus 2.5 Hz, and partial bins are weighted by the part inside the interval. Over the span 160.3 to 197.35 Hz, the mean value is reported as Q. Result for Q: 72.4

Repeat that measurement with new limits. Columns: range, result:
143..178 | 70.8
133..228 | 63.1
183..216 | 58.1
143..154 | 68.5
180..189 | 71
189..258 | 60.2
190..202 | 71.8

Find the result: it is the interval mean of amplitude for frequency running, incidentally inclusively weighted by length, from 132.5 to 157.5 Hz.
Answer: 67.3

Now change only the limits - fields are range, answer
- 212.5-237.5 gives 51.9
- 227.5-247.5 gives 67.1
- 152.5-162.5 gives 70.4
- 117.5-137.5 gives 69.2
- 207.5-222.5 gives 36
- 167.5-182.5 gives 72.3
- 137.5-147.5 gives 66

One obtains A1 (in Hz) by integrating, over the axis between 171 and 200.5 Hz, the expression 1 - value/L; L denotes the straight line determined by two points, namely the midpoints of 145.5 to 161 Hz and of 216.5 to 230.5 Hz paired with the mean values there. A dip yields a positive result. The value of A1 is -4.8 Hz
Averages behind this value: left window 69.7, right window 52.6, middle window 71.6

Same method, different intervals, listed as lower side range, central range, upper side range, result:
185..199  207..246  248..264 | 9.6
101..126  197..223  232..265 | 8.7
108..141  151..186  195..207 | -4.0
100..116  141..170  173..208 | -1.8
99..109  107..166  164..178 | 0.4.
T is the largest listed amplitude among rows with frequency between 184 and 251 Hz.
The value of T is 76.4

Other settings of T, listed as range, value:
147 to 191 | 75.48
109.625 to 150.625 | 72.59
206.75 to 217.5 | 36.17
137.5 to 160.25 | 71.48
